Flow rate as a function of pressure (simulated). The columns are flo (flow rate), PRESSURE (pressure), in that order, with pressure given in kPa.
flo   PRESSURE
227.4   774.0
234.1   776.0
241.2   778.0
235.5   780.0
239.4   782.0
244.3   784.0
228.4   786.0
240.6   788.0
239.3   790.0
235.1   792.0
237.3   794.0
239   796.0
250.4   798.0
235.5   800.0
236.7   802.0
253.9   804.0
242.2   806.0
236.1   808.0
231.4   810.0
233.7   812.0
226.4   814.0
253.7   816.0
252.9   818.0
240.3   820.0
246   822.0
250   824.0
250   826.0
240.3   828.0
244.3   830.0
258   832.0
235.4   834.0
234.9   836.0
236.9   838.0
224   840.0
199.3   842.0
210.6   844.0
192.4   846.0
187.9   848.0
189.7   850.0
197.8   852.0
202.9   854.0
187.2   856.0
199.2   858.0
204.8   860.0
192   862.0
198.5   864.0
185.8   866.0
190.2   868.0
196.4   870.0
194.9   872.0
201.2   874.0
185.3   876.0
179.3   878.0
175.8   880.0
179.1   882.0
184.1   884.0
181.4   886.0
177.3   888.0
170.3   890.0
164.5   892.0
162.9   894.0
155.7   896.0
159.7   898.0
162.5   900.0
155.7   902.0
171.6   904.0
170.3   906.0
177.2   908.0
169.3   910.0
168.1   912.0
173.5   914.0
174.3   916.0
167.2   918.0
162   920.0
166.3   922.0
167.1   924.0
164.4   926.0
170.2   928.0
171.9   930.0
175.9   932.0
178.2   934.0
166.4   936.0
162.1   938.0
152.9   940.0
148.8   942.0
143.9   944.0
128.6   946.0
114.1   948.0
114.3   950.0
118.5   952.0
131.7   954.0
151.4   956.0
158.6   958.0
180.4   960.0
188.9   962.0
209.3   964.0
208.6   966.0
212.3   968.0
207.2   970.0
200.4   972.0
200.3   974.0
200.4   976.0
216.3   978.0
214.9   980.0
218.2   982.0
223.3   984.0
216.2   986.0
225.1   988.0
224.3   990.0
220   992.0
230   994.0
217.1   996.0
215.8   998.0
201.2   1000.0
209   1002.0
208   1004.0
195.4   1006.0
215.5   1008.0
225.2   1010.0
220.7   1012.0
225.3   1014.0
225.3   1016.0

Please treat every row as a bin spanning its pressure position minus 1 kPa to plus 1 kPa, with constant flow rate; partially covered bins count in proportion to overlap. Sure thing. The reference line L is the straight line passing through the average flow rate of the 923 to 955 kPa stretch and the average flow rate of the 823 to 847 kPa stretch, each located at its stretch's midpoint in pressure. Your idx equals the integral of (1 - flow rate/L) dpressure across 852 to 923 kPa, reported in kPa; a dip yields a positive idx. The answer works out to 4.3 kPa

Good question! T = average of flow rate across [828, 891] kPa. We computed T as 201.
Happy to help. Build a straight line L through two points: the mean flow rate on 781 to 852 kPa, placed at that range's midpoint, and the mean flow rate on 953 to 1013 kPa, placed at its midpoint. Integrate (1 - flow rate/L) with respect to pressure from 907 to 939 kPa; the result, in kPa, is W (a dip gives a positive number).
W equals 6.8 kPa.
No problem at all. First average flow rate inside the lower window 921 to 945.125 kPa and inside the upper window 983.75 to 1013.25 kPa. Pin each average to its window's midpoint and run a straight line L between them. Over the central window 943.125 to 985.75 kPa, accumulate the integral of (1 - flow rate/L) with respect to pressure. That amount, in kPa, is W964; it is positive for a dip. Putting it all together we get 2.6 kPa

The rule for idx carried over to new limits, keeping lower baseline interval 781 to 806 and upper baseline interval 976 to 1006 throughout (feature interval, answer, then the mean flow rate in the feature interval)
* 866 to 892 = 5.18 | 184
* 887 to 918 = 8.09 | 168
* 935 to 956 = 7.84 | 139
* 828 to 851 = 1.39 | 220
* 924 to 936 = 2.80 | 171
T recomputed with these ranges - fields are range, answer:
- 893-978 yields 168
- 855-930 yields 177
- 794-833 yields 243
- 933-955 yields 142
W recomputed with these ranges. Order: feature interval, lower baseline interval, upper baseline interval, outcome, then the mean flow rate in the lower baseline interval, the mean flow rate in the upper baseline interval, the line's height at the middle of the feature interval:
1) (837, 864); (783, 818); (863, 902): 0.1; 239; 179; 202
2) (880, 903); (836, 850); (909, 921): 1.7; 209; 169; 182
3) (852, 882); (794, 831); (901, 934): 1.8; 242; 169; 204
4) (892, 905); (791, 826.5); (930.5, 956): 1.2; 242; 145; 177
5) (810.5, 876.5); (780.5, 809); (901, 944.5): -1.4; 240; 166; 212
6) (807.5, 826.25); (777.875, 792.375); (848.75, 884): -1.9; 238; 192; 220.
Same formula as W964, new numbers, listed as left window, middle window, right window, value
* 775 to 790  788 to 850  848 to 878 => -4.7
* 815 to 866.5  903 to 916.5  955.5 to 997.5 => 2.6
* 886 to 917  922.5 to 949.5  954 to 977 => 3.4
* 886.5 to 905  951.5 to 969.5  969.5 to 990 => 2.4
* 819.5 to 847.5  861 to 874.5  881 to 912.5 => 0.3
